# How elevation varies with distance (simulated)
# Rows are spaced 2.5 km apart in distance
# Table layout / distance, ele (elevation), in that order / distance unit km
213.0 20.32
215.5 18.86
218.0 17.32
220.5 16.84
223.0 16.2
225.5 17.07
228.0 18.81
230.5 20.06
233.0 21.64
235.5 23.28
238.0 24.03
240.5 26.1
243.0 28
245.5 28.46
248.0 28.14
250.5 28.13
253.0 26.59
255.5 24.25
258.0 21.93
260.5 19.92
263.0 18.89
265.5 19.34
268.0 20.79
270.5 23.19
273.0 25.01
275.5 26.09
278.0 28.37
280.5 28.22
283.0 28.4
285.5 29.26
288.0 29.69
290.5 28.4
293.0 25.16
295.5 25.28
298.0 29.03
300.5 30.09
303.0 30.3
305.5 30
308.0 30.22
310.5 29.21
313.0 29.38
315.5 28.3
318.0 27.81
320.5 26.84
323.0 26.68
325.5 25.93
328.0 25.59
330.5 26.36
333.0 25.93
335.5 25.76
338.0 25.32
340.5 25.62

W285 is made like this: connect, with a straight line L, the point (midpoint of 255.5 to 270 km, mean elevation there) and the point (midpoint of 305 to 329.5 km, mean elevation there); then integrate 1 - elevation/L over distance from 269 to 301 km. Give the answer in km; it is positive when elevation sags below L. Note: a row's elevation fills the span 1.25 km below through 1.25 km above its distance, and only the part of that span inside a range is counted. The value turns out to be -5.0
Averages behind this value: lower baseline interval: 20.7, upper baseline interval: 27.9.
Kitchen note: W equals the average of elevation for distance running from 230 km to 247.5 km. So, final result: 24.9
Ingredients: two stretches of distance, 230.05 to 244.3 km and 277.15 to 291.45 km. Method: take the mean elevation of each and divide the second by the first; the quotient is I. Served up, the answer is 1.2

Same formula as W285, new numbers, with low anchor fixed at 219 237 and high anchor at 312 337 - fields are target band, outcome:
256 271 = 0.85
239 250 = -3.83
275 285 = -2.02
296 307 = -2.00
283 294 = -1.96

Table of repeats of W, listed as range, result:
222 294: 24.3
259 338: 26.5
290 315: 28.7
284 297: 27.6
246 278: 23.8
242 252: 28.1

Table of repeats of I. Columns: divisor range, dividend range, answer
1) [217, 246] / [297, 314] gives 1.39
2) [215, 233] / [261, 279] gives 1.26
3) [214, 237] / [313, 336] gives 1.41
